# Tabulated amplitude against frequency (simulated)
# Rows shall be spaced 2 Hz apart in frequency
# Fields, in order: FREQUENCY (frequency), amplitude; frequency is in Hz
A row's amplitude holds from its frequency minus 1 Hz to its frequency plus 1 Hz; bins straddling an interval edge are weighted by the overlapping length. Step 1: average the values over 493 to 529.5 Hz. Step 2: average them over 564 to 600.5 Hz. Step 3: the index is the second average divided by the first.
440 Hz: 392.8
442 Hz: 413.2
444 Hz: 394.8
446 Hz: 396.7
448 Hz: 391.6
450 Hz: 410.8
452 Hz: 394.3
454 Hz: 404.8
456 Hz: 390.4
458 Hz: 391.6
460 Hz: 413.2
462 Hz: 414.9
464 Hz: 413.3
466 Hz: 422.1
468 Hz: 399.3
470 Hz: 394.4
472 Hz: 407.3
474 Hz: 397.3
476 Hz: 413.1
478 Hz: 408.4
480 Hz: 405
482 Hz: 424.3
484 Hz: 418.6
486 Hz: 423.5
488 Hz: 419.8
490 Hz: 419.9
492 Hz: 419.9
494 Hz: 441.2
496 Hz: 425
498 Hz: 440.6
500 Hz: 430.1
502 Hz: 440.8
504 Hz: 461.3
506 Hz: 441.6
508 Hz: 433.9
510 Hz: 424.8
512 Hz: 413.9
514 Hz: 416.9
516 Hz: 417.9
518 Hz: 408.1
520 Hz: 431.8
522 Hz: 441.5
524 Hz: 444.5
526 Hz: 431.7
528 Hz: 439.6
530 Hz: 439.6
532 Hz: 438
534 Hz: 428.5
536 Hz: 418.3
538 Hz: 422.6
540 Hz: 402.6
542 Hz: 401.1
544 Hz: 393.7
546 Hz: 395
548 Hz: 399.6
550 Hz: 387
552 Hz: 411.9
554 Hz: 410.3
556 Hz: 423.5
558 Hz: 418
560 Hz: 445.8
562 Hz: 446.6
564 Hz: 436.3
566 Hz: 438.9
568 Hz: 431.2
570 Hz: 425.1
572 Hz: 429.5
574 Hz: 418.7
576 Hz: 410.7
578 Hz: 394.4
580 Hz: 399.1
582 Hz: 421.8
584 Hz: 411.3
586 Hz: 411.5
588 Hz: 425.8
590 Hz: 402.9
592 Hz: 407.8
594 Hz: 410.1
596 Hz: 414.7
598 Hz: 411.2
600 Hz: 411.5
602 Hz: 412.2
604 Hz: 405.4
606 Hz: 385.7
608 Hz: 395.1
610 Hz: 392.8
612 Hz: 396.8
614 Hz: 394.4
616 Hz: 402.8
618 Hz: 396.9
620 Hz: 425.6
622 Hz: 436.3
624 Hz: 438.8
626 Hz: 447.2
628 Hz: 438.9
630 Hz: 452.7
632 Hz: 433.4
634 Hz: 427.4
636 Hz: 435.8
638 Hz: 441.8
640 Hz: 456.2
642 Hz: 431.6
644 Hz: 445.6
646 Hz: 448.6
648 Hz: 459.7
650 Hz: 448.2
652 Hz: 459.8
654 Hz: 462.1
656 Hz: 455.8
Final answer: 0.96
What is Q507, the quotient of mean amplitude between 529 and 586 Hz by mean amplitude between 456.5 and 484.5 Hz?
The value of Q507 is 1.02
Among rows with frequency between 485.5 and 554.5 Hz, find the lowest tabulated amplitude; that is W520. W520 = 387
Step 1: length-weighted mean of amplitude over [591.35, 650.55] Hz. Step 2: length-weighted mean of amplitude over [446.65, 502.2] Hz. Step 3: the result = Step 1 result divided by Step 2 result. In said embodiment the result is 1.0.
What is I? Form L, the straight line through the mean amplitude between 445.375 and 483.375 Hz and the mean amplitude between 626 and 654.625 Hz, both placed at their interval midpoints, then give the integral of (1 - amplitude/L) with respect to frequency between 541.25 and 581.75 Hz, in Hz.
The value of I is 1.1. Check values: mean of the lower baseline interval 405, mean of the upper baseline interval 446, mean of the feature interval 416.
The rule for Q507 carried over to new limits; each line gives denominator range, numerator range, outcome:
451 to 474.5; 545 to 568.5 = 1.04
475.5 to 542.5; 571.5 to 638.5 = 0.97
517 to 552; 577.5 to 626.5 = 0.98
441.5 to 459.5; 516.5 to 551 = 1.05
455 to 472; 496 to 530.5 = 1.07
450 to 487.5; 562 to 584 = 1.03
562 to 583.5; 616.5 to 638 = 1.03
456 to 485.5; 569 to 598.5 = 1.01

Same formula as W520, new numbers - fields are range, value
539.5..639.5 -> 385.7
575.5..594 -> 394.4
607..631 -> 392.8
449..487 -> 390.4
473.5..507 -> 397.3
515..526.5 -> 408.1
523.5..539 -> 418.3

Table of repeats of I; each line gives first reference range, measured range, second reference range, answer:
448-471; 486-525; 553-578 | -1.5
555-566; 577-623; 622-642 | 3.2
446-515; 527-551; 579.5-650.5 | 0.3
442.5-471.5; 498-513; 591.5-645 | -1.0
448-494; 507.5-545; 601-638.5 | -1.0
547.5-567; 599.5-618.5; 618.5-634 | 1.5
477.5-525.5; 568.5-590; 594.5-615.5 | -0.3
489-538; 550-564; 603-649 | 0.2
